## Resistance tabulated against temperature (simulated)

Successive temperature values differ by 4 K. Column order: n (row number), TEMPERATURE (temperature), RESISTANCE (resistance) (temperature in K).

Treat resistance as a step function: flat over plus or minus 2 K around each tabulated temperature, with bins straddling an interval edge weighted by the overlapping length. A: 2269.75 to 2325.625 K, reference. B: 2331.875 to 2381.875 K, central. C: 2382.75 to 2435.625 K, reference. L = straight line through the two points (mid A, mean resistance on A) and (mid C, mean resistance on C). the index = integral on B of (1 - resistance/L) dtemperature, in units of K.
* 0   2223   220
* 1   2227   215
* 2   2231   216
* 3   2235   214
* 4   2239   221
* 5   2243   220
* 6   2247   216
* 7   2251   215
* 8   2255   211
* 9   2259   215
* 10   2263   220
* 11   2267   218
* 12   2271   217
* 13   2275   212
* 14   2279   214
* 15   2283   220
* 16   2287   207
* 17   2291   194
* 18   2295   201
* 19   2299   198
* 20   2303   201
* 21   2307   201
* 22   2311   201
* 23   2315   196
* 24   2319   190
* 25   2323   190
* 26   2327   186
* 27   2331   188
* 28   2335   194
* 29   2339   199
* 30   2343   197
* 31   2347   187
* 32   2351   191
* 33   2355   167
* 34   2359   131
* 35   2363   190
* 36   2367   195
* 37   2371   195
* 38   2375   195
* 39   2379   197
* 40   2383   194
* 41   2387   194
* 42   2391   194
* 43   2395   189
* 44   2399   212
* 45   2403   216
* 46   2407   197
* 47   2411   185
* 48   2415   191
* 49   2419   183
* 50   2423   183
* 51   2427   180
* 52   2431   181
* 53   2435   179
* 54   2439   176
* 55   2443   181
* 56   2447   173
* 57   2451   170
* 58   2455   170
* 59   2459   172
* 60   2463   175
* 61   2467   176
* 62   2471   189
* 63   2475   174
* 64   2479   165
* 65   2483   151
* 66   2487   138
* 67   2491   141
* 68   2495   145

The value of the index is 2.6 K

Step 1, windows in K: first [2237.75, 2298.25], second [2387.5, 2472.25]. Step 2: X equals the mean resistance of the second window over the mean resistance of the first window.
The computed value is 0.87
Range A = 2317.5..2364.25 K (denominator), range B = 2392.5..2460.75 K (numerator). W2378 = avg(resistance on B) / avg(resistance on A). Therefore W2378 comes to 1.0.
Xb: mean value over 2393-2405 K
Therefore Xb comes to 206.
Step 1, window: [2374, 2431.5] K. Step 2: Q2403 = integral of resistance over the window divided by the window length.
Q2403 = 193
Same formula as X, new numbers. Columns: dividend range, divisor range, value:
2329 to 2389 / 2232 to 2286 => 0.87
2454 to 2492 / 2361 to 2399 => 0.85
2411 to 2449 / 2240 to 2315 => 0.86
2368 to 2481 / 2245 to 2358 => 0.92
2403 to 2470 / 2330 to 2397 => 0.96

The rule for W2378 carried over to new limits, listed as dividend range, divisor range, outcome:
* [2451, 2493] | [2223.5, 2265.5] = 0.76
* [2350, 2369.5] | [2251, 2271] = 0.81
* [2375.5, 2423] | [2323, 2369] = 1.06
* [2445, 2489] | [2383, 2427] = 0.87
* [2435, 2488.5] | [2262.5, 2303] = 0.82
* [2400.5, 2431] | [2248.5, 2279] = 0.88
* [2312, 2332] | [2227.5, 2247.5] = 0.88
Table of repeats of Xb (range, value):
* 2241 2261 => 215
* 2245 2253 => 216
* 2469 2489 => 163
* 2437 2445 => 178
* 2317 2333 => 188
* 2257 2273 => 218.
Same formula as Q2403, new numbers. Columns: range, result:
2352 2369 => 172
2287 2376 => 191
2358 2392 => 189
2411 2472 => 179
